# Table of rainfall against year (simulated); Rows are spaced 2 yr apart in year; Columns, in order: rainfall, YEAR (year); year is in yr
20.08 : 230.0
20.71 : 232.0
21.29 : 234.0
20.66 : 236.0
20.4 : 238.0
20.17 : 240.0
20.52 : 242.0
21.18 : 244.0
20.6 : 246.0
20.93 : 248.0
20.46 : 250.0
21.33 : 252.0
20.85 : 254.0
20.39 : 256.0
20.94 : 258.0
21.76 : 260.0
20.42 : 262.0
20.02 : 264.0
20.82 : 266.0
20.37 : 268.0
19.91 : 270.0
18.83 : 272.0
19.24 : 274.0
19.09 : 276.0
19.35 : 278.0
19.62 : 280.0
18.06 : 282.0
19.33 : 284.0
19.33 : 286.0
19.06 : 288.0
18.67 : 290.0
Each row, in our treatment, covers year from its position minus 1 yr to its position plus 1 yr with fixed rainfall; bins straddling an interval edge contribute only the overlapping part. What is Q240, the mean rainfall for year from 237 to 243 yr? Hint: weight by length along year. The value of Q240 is 20.4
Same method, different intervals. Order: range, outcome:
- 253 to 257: 20.6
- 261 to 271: 20.3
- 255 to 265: 20.7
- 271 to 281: 19.2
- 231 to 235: 21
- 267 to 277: 19.5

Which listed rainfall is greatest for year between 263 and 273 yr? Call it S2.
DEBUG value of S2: 20.82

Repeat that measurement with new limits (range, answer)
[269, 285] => 19.91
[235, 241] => 20.66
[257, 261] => 21.76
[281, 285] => 19.33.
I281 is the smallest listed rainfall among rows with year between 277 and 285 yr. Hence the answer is 18.06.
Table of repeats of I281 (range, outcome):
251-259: 20.39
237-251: 20.17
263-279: 18.83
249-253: 20.46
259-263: 20.42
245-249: 20.6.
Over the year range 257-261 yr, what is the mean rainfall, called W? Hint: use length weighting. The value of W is 21.4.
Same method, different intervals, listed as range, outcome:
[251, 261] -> 21.1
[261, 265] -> 20.2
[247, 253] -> 20.9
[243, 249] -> 20.9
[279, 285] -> 19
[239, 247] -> 20.6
